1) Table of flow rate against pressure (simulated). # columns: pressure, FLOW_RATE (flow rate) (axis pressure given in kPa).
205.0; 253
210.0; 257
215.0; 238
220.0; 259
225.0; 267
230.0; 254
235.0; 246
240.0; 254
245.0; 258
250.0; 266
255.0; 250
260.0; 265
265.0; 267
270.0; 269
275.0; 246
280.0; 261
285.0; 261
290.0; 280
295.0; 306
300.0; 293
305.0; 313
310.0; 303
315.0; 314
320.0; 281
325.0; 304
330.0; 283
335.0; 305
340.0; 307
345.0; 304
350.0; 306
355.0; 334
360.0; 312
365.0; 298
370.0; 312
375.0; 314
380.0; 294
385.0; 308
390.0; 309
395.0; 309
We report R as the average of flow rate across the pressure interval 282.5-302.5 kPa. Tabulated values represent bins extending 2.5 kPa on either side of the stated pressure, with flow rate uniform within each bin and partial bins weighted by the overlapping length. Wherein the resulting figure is 285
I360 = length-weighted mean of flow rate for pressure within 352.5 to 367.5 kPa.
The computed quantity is 315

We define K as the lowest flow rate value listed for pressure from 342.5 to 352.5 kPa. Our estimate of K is 304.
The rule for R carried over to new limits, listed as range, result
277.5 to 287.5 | 261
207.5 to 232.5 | 255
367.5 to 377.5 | 313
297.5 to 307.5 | 303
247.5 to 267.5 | 262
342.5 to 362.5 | 314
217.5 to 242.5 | 256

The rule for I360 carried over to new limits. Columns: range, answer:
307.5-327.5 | 300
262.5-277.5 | 261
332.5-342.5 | 306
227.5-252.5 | 256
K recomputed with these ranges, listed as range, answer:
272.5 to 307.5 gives 246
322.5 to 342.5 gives 283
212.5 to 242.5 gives 238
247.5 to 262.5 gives 250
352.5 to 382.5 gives 294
